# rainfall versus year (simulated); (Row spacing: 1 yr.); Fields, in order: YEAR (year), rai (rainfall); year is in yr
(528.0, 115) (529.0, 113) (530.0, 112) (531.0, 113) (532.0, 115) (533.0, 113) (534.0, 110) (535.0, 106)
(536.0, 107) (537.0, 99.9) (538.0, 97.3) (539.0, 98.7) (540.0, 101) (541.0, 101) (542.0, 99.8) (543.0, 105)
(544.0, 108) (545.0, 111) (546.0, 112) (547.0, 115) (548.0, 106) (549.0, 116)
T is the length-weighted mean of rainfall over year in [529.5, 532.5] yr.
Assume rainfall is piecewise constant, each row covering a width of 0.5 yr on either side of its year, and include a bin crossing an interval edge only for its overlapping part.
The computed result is 113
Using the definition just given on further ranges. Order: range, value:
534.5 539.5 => 102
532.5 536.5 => 109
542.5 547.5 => 110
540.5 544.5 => 103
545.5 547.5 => 114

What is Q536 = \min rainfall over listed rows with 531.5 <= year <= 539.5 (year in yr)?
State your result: 97.3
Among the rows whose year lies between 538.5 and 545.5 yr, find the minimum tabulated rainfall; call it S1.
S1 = 98.7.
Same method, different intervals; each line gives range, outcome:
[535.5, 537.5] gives 99.9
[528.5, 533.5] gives 112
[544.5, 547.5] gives 111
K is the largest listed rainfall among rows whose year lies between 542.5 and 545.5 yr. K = 111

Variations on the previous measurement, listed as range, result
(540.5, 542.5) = 101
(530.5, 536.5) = 115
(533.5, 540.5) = 110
